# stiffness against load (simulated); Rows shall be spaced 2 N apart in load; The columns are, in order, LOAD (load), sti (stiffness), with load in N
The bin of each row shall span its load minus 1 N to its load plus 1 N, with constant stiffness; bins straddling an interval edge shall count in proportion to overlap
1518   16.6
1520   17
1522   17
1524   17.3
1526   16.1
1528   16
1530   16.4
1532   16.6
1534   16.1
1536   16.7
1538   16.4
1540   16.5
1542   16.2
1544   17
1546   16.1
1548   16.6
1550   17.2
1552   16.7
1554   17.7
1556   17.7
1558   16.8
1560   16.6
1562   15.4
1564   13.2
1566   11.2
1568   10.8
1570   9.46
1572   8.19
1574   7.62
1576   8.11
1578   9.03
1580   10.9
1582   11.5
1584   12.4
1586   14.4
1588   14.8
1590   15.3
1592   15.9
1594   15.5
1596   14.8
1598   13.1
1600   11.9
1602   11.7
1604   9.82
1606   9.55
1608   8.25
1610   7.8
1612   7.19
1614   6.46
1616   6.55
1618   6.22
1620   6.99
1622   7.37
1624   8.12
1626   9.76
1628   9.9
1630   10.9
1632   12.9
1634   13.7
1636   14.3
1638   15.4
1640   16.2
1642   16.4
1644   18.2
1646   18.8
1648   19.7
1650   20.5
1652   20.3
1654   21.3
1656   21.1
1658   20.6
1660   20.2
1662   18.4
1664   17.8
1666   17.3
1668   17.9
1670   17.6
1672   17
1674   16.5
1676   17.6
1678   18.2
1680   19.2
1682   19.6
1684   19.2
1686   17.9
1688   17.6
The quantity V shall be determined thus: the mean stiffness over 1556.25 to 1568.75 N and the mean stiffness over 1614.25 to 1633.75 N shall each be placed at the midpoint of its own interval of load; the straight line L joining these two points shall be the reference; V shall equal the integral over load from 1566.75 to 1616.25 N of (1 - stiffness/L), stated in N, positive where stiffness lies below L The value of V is 3.2 N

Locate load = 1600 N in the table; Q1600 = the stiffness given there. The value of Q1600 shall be 11.9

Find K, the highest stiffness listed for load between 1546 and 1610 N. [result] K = 17.7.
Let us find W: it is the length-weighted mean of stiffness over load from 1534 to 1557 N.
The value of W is 16.8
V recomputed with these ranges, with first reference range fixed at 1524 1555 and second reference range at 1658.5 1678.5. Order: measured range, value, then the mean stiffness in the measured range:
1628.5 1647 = 2.7 N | 15.1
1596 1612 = 6.4 N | 10.4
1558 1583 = 8.4 N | 11.2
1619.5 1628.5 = 4.7 N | 8.43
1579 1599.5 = 3.9 N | 13.8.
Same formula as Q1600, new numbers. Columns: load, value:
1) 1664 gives 17.8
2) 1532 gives 16.6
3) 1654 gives 21.3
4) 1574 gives 7.62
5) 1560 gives 16.6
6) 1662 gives 18.4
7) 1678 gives 18.2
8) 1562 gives 15.4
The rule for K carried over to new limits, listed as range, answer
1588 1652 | 20.5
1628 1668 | 21.3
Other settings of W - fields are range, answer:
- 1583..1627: 10.6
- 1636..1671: 18.6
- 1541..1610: 13.2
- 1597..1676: 14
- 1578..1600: 13.6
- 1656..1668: 19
